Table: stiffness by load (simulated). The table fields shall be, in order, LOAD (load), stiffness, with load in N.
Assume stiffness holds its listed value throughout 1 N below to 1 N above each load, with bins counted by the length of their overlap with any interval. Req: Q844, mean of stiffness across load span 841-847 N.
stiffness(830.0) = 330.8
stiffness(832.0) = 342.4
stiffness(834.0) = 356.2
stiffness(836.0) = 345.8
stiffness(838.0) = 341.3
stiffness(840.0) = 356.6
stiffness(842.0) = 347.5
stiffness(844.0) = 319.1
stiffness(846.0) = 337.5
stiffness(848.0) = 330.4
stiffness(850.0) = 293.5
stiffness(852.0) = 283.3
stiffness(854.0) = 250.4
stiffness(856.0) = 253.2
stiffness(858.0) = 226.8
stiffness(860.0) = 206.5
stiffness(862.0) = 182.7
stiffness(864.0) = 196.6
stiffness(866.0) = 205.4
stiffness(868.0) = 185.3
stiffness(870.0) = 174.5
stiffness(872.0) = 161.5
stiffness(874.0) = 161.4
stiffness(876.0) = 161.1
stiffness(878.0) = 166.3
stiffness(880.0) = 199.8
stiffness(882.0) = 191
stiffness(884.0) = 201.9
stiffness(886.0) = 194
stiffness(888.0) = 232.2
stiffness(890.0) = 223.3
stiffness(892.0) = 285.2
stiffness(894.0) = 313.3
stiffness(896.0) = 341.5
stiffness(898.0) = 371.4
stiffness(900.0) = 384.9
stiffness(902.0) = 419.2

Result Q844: 335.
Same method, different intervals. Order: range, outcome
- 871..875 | 161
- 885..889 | 213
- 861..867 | 195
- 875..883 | 180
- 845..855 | 299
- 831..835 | 349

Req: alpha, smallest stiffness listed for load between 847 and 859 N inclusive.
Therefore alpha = 226.8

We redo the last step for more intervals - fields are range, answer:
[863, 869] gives 185.3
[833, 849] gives 319.1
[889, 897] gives 223.3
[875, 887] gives 161.1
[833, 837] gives 345.8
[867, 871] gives 174.5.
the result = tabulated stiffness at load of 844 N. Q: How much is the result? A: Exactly 319.1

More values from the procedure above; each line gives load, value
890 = 223.3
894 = 313.3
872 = 161.5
